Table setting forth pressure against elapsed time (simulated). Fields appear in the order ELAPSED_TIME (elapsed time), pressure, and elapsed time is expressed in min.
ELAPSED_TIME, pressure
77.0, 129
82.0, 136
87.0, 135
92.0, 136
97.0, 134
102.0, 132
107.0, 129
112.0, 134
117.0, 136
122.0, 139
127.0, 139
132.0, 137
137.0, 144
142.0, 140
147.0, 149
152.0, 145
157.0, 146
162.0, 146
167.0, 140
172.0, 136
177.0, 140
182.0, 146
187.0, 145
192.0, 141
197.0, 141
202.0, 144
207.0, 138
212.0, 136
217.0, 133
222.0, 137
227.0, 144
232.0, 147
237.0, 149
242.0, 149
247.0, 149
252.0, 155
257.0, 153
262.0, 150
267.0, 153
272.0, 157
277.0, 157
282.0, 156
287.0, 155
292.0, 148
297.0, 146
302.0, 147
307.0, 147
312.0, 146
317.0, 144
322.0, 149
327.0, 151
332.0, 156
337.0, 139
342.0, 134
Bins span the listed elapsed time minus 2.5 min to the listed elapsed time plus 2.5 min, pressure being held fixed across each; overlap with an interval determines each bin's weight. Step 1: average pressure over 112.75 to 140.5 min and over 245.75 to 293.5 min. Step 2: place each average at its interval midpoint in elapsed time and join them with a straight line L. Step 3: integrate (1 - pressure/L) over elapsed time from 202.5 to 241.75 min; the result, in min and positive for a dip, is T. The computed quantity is 2.0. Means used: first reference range 139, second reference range 154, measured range 141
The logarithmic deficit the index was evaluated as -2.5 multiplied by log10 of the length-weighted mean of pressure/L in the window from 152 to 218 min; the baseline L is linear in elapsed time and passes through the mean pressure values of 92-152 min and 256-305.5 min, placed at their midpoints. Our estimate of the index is 0.02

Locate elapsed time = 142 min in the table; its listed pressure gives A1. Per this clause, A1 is 140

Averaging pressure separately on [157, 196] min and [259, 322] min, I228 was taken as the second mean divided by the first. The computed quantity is 1.06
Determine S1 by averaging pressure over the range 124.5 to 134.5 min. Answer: 138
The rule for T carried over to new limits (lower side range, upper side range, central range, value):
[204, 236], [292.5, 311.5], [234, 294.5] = -3.8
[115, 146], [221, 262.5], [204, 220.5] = 1.1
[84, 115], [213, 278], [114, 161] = -1.5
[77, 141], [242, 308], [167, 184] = 0.2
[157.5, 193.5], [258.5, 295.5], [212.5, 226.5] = 1.0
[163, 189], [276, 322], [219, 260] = -0.6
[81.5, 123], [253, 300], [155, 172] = -0.2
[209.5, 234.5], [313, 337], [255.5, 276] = -1.5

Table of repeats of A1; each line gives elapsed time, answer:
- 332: 156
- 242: 149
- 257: 153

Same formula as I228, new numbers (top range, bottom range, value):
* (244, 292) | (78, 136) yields 1.14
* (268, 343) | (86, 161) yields 1.08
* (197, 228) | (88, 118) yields 1.04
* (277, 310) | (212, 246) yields 1.05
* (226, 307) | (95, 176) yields 1.08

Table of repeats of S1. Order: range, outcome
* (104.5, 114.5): 132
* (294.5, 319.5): 146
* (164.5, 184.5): 140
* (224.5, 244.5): 147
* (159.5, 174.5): 141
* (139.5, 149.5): 144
